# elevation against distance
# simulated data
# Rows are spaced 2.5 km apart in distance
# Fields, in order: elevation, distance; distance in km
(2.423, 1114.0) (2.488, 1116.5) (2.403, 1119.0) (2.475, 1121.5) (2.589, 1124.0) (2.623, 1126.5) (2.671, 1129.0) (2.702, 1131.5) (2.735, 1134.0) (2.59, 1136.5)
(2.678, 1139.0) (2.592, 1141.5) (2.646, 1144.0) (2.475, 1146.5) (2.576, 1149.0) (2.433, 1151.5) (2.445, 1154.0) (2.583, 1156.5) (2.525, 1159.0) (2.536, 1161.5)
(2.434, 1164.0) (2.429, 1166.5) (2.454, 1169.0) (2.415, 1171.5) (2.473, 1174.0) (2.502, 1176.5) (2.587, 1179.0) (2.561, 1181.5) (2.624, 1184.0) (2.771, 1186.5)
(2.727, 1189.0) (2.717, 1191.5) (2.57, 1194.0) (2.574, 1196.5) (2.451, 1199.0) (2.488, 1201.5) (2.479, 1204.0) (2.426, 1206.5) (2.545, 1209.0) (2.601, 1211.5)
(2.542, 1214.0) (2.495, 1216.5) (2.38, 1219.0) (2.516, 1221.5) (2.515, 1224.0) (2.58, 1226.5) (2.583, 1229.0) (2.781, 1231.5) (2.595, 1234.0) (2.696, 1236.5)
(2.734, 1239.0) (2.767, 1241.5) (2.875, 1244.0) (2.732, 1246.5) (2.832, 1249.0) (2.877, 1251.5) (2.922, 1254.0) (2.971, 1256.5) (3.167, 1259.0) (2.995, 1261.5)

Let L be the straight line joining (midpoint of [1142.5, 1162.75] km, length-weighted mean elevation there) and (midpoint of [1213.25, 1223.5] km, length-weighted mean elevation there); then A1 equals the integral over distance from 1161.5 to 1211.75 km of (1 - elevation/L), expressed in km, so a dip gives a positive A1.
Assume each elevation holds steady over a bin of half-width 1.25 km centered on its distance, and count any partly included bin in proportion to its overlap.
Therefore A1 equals -0.7 km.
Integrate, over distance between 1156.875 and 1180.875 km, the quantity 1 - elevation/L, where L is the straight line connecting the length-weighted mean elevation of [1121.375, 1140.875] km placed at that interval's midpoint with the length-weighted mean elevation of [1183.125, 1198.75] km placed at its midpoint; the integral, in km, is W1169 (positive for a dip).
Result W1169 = 1.4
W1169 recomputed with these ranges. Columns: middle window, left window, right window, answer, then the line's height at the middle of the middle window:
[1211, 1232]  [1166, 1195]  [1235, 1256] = 1.36 km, 2.72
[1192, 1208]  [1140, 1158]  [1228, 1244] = 0.78 km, 2.64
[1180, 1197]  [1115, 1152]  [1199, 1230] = -0.80 km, 2.53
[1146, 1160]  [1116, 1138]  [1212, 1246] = 0.49 km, 2.6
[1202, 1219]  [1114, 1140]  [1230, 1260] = 1.55 km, 2.75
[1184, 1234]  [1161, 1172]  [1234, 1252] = 1.12 km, 2.63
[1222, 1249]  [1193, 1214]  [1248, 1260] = 1.02 km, 2.79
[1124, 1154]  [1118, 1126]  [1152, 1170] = -1.29 km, 2.5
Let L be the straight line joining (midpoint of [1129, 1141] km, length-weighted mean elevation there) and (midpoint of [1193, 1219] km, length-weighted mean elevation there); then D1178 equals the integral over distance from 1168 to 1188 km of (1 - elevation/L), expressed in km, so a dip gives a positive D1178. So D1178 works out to 0.16 km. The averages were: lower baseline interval 2.67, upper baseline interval 2.51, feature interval 2.55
